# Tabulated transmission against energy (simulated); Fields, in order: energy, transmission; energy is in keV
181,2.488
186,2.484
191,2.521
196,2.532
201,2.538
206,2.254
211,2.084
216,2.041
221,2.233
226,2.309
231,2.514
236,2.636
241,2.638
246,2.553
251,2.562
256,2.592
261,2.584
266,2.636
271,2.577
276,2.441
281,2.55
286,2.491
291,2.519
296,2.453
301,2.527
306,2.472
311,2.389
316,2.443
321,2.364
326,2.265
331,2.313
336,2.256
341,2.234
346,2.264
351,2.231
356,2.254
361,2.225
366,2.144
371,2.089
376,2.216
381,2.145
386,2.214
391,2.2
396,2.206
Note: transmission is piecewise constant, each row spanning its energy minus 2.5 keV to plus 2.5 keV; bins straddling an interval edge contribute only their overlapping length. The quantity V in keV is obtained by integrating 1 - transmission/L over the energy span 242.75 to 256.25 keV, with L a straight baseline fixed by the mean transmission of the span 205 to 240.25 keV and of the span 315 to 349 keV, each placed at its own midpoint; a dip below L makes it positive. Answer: -1.5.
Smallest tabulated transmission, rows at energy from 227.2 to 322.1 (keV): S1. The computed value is 2.364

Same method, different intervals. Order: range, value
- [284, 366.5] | 2.144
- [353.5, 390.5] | 2.089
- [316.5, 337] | 2.256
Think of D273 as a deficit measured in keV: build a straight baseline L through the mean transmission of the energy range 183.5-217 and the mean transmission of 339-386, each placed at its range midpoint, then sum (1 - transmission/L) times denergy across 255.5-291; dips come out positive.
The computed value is -3.99 keV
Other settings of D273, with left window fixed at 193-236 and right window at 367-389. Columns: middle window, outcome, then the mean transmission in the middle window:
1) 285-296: -1.2 keV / 2.5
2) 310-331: -1.3 keV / 2.36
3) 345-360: -0.4 keV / 2.25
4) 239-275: -4.6 keV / 2.58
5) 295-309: -1.5 keV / 2.48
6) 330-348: -0.5 keV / 2.26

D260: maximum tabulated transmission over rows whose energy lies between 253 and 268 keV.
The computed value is 2.636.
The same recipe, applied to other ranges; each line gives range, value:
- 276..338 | 2.55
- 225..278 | 2.638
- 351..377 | 2.254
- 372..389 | 2.216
